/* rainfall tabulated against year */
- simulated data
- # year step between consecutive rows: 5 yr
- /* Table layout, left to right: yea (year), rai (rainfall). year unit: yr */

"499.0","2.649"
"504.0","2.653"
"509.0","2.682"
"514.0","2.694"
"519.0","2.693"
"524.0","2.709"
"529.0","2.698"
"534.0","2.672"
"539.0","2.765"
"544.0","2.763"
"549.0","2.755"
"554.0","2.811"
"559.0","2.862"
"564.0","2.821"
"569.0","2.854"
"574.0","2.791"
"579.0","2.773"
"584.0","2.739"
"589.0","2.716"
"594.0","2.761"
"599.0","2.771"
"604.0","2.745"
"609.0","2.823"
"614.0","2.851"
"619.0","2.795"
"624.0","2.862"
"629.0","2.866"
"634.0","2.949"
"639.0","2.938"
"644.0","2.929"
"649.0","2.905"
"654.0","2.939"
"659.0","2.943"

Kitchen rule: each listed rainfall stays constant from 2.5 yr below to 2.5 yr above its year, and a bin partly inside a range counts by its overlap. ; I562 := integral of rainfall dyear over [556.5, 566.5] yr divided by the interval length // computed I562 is 2.84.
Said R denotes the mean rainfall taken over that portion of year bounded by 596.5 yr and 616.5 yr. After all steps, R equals 2.8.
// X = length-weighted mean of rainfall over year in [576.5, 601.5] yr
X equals 2.75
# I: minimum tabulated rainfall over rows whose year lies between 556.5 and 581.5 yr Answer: 2.773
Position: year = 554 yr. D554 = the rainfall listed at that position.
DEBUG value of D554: 2.811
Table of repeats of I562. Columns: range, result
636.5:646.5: 2.93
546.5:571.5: 2.82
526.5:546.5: 2.72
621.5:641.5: 2.9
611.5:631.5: 2.84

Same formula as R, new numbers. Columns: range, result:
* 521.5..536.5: 2.69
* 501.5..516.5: 2.68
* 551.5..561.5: 2.84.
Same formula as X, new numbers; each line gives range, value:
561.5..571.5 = 2.84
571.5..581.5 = 2.78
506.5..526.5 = 2.69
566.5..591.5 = 2.77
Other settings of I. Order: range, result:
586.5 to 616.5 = 2.716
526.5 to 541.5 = 2.672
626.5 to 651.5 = 2.866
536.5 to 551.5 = 2.755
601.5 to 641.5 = 2.745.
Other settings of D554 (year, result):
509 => 2.682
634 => 2.949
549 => 2.755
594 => 2.761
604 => 2.745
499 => 2.649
